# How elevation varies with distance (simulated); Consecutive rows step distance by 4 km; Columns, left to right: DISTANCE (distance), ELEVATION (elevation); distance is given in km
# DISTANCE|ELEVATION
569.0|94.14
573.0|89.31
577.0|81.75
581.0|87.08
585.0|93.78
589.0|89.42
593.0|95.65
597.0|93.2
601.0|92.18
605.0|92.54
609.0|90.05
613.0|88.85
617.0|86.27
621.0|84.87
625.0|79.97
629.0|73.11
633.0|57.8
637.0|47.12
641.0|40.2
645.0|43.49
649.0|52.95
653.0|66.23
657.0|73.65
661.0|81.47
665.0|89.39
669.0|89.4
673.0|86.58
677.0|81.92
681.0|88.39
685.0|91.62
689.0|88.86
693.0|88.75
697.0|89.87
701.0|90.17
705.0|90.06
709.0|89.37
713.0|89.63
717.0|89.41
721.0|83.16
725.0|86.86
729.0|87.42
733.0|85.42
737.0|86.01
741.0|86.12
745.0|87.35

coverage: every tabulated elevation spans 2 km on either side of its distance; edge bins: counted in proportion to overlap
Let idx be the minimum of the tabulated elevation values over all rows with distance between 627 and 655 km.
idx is 40.2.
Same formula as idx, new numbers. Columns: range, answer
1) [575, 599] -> 81.75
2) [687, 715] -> 88.75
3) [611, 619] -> 86.27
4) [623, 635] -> 57.8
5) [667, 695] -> 81.92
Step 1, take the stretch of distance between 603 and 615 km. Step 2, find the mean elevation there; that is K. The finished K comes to 90.5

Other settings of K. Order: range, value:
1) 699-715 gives 89.8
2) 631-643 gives 48.4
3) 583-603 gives 92.8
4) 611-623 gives 86.7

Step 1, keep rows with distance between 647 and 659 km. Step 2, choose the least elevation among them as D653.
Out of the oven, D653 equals 52.95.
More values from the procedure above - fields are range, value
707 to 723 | 83.16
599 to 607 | 92.18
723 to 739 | 85.42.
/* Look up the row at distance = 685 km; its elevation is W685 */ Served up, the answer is 91.62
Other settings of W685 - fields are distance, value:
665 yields 89.39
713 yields 89.63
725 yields 86.86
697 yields 89.87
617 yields 86.27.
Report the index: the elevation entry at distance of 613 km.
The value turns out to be 88.85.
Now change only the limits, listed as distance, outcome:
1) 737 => 86.01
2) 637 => 47.12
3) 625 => 79.97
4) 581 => 87.08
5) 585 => 93.78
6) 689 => 88.86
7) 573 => 89.31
